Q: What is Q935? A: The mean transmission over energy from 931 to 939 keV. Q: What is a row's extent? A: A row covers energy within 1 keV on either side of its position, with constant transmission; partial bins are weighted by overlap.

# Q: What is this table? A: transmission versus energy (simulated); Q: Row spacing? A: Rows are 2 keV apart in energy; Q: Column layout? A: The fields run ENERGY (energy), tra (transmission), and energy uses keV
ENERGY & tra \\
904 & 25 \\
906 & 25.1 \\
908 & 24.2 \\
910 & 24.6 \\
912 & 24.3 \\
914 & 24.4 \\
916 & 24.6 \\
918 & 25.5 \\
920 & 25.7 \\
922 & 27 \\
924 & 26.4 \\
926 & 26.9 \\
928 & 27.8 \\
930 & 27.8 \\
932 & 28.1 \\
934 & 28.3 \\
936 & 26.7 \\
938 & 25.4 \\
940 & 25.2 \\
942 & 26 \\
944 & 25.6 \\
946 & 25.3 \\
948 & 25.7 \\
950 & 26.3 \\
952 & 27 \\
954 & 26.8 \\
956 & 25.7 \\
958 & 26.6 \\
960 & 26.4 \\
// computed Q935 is 27.1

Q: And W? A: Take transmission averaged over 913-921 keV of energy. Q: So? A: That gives 25.1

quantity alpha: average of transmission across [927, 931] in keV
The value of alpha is 27.8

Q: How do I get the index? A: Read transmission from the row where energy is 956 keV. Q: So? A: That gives 25.7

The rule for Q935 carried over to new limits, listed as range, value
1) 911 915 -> 24.4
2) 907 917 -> 24.4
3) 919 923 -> 26.4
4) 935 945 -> 25.8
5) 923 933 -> 27.4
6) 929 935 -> 28.1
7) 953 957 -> 26.2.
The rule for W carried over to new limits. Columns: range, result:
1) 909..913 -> 24.5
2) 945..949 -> 25.5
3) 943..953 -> 26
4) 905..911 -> 24.6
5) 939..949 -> 25.6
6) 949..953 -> 26.6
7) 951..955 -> 26.9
